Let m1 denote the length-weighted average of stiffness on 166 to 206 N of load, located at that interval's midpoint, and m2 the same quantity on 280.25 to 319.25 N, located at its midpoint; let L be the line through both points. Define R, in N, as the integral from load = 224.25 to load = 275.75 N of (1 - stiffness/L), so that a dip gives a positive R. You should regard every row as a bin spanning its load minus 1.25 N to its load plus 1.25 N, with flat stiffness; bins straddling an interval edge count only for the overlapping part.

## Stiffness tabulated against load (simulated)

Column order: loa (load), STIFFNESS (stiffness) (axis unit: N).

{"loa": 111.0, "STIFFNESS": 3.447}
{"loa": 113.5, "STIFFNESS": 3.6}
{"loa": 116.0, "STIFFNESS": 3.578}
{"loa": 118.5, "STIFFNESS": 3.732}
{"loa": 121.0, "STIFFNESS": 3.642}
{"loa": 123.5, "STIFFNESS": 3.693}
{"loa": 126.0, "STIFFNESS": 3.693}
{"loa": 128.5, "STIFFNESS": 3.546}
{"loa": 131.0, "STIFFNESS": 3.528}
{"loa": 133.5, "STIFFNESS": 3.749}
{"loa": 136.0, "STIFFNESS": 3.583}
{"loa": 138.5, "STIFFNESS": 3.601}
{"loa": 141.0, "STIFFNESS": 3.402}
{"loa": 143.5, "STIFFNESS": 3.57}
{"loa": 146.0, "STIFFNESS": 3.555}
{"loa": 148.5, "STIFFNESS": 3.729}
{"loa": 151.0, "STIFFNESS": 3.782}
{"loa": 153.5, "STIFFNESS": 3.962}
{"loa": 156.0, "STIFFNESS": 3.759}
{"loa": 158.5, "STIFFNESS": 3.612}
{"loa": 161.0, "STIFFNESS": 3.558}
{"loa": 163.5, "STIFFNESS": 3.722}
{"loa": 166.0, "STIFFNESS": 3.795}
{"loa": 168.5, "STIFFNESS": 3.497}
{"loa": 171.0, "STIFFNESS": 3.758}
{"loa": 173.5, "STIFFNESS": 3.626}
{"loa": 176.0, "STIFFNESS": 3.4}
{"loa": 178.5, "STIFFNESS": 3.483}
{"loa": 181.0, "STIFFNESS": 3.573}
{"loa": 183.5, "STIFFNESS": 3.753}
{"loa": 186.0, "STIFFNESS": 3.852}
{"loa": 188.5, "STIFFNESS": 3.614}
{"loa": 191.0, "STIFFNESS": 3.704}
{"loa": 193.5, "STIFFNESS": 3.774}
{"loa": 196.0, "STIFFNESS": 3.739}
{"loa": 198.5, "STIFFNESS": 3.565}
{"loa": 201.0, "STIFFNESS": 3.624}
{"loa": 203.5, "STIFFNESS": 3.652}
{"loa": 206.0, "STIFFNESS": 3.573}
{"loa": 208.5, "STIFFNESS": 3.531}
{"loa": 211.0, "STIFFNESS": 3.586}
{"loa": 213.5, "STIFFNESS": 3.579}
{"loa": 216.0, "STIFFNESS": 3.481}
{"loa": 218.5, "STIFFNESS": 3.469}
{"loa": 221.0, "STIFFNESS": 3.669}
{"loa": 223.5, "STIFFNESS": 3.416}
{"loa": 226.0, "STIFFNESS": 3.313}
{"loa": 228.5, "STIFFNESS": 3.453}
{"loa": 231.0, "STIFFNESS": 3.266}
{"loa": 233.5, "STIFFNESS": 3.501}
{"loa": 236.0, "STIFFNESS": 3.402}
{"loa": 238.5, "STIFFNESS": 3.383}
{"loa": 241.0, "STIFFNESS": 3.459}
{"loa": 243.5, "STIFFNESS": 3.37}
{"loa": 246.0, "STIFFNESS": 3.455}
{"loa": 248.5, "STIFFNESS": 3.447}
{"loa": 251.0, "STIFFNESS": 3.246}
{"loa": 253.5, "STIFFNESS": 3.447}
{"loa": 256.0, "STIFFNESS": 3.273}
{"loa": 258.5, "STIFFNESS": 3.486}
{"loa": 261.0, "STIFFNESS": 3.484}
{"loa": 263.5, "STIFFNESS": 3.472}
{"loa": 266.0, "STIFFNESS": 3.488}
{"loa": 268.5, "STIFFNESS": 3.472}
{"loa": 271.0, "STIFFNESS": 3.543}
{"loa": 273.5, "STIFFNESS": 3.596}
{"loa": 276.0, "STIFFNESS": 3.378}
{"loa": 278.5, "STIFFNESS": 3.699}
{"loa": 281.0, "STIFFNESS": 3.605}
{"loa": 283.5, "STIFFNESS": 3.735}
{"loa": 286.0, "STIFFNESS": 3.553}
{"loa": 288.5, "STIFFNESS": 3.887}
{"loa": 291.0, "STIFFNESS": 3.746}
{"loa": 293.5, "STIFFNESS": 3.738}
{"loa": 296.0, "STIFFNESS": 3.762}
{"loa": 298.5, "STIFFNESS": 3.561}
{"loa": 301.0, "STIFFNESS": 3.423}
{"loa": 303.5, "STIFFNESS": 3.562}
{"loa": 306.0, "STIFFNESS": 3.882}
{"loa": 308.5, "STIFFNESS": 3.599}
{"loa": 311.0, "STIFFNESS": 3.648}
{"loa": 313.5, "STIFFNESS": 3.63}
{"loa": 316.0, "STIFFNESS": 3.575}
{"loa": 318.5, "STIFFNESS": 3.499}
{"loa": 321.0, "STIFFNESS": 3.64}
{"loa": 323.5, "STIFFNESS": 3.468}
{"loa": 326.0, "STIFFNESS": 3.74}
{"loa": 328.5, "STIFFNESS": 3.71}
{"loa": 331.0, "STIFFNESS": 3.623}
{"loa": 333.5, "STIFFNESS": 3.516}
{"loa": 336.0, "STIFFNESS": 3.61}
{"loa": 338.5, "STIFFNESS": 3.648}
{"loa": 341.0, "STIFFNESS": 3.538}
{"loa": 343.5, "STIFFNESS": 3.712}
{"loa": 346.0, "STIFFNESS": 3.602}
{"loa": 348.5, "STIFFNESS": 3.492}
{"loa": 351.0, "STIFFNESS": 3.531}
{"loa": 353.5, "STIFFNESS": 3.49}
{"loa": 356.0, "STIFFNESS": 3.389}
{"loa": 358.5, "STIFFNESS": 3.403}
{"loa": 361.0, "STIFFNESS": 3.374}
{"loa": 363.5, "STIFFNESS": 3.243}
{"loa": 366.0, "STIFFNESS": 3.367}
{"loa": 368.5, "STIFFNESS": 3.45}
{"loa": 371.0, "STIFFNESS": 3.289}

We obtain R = 3.1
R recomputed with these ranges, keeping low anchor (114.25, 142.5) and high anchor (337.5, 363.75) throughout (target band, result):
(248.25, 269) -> 0.7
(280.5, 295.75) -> -0.8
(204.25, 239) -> 0.9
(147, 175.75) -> -0.8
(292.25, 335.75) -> -1.3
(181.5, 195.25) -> -0.6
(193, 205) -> -0.3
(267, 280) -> 0.0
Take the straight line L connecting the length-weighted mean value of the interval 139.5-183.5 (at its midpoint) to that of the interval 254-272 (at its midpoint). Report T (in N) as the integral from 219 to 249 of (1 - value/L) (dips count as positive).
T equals 0.7 N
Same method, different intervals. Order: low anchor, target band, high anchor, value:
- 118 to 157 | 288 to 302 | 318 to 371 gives -0.50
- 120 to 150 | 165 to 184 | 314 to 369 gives -0.05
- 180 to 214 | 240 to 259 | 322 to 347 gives 1.28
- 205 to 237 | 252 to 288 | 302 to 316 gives 0.54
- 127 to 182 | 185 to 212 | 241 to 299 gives -0.46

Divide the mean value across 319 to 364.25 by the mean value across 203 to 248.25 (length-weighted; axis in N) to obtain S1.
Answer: 1.02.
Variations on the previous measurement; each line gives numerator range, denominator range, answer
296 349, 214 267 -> 1.05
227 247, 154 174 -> 0.93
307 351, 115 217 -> 0.99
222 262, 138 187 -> 0.93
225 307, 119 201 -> 0.96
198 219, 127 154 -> 0.98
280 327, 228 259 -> 1.07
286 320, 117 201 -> 1.00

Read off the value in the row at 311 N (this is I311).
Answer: 3.648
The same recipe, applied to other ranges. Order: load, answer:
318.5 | 3.499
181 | 3.573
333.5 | 3.516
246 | 3.455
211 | 3.586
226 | 3.313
